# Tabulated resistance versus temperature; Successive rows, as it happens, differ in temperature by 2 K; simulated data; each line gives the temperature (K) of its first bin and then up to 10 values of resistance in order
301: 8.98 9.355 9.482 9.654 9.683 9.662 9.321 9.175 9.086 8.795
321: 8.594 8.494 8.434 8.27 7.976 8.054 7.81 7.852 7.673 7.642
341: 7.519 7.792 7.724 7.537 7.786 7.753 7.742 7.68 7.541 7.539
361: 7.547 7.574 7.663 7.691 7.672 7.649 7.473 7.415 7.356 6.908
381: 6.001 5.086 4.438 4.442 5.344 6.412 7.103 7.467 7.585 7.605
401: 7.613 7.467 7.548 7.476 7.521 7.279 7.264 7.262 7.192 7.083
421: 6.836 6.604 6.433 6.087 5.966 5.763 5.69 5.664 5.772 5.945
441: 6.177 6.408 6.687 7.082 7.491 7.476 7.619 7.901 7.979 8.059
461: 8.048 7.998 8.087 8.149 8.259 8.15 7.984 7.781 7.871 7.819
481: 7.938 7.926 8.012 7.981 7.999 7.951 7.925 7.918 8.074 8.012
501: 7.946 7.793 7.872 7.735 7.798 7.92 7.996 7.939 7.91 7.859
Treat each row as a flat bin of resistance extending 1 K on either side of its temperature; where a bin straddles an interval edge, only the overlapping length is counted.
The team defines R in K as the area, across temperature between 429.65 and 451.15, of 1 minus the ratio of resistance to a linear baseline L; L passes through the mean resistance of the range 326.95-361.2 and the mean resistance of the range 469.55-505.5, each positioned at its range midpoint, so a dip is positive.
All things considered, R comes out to 4.2 K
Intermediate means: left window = 7.74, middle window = 6.33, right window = 7.95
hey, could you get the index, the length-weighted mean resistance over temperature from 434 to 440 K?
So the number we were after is 5.79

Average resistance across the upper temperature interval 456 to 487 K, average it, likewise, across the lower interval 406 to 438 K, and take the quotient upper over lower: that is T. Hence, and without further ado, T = 1.21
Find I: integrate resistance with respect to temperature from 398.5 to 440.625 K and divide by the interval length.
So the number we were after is 6.75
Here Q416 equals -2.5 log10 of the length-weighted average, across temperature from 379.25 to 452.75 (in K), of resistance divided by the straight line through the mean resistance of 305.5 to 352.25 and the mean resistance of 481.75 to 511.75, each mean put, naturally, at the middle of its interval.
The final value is 0.23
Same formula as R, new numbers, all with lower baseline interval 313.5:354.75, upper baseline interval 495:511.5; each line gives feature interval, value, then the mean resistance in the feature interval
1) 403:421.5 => 1.63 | 7.3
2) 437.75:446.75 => 1.82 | 6.35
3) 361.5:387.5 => 4.09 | 6.78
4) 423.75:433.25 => 2.33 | 6.03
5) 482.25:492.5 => -0.08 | 7.97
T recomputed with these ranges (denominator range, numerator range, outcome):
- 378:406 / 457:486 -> 1.23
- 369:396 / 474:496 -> 1.23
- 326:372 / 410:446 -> 0.83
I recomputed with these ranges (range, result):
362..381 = 7.41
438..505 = 7.71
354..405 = 6.98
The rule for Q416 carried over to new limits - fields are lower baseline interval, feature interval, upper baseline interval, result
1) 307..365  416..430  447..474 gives 0.21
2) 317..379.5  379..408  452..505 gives 0.20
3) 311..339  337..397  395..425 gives 0.11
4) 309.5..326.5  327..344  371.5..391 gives 0.05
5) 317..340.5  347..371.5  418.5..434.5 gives -0.01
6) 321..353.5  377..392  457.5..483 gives 0.37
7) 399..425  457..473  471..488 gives -0.04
